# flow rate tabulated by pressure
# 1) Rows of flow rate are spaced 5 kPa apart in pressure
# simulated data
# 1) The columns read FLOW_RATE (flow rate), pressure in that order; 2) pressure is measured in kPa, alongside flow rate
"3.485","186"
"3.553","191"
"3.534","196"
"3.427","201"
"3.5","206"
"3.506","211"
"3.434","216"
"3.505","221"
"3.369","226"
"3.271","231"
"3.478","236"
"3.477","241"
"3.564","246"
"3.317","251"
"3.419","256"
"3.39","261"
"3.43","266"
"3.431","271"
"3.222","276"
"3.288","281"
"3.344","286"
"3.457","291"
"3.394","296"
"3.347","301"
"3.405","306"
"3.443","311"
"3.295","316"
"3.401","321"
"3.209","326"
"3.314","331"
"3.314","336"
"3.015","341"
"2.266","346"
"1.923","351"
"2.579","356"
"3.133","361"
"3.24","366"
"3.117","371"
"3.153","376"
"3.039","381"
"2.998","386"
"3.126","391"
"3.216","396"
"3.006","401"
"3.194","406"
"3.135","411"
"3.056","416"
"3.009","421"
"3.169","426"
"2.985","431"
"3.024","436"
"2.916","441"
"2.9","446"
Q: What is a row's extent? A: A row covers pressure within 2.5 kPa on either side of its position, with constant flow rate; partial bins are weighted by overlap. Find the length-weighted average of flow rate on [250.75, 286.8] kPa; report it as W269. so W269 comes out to 3.36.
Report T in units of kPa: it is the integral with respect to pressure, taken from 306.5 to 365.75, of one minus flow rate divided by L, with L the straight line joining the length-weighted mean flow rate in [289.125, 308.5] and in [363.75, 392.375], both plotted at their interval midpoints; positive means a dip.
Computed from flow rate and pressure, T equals 4.61 kPa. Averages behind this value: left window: 3.4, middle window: 3.01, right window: 3.11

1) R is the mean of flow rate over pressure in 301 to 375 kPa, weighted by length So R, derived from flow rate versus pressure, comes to 3.06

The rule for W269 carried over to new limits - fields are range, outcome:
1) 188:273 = 3.45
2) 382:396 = 3.09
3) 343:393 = 2.86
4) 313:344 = 3.24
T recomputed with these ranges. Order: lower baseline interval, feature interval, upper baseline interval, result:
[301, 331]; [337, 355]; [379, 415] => 4.23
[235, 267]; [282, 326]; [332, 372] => -3.59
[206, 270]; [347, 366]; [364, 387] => 3.26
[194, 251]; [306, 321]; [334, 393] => -1.36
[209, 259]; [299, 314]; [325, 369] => -1.55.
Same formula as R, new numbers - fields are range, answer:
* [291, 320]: 3.38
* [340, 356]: 2.37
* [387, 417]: 3.12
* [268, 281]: 3.32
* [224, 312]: 3.39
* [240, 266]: 3.43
